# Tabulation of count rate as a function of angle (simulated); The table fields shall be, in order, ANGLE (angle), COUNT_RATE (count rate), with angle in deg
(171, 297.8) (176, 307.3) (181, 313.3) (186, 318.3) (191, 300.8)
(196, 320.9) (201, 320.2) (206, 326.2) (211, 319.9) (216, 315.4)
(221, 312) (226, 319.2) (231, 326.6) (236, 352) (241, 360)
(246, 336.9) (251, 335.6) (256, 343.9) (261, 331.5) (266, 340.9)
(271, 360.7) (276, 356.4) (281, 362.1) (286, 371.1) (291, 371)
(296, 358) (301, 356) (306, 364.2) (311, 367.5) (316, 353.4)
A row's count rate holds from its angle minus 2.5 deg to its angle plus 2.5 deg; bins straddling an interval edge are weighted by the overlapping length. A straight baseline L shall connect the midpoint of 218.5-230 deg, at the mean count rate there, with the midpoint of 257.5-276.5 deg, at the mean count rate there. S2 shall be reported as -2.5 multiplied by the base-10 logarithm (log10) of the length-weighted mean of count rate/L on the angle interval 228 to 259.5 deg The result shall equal -0.04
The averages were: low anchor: 317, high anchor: 346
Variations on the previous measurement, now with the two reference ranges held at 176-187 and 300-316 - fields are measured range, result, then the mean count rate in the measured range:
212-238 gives 0.02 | 324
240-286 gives -0.01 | 348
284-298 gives -0.03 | 367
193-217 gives 0.01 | 320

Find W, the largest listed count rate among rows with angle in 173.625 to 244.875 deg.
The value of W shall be 360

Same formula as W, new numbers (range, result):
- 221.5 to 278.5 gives 360.7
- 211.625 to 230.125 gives 319.2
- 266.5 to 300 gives 371.1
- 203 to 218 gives 326.2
